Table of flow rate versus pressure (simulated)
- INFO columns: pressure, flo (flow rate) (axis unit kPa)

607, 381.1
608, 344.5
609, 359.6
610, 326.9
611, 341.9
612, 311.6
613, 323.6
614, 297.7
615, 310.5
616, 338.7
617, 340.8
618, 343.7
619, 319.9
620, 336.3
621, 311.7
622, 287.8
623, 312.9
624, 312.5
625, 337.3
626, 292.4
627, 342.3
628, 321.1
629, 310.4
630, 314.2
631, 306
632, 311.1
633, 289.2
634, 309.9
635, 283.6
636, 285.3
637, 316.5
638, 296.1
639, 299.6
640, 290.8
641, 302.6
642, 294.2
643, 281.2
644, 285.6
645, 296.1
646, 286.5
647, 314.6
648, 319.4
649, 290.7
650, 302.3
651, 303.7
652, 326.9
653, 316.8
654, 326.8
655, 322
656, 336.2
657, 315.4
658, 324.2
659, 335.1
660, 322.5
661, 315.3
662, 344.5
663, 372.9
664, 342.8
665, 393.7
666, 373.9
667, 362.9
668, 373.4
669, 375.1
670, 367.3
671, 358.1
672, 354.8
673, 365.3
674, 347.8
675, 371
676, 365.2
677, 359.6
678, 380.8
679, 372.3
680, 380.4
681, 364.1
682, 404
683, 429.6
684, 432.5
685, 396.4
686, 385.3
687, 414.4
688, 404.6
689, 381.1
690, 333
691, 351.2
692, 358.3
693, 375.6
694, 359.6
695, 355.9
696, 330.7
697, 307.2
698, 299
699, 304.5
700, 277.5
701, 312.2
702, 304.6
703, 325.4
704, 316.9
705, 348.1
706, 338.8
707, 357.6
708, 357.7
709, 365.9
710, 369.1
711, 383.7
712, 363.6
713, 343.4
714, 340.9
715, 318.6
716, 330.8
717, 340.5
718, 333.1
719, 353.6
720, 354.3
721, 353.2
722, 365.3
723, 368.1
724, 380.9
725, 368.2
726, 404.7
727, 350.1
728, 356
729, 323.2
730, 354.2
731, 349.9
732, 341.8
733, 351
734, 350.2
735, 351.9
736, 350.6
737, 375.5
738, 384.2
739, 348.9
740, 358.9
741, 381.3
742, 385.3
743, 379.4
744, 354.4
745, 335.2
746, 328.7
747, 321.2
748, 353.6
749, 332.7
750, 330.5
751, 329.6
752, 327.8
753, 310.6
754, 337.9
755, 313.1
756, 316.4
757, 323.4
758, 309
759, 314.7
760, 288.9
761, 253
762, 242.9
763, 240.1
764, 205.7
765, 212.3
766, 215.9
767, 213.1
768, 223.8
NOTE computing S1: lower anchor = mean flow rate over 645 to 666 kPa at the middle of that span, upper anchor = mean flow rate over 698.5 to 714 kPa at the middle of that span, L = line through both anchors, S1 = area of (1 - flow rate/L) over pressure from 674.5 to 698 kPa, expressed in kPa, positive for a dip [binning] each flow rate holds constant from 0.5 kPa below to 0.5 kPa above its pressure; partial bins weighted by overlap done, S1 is -2.8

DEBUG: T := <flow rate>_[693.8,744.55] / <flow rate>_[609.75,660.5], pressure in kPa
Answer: 1.12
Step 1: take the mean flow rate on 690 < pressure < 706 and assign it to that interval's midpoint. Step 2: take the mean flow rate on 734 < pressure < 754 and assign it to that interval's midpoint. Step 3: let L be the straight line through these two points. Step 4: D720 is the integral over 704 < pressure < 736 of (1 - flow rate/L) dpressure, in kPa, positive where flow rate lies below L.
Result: -1.4 kPa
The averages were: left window 329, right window 349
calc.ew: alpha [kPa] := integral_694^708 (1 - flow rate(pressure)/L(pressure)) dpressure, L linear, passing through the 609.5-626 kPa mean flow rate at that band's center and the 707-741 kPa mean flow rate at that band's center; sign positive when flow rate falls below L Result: 1.0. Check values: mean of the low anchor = 321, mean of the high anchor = 356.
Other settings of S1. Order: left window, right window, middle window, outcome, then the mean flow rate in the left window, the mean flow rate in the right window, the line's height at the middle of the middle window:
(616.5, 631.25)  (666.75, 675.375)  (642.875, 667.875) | 1.69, 320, 364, 349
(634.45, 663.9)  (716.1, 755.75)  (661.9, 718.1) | -4.87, 311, 351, 330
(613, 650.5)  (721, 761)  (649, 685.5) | -4.01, 308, 345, 320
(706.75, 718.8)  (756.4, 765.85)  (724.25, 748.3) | -3.80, 350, 264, 308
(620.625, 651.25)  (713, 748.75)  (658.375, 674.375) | -1.84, 303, 354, 320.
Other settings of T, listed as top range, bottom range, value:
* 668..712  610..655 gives 1.16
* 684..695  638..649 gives 1.27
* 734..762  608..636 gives 1.05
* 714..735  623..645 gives 1.16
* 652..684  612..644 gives 1.15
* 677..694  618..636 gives 1.23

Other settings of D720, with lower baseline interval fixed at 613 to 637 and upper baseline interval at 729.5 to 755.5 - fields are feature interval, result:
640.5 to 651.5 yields 0.8 kPa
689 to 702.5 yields 0.2 kPa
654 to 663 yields -0.2 kPa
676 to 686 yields -1.8 kPa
